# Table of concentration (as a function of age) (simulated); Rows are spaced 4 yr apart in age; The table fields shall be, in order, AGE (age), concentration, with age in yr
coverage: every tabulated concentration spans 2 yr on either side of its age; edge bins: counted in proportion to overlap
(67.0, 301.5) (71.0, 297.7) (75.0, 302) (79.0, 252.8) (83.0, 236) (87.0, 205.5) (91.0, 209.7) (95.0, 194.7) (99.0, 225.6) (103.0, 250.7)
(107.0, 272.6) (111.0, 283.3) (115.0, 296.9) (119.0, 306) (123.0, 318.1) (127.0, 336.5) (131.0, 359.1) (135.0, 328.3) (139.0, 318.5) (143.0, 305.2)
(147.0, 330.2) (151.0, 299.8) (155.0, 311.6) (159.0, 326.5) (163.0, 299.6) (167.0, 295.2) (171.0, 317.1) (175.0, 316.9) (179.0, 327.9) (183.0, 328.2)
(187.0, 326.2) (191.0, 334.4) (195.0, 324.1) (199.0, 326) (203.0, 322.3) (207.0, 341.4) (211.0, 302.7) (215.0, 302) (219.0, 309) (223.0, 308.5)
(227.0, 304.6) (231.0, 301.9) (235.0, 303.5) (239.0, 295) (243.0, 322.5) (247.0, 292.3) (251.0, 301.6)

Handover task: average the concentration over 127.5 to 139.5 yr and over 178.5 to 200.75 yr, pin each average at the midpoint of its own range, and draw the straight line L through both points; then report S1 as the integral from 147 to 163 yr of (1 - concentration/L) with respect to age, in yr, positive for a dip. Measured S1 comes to 1.0 yr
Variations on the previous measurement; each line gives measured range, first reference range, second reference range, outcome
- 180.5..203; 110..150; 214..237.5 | -1.3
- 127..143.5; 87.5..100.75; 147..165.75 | -3.3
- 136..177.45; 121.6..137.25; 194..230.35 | 2.1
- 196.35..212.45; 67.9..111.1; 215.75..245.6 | -1.6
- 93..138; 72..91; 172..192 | -2.3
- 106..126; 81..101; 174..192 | -4.4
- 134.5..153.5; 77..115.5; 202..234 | -3.3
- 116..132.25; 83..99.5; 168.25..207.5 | -5.0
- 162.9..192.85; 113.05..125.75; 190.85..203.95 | 0.2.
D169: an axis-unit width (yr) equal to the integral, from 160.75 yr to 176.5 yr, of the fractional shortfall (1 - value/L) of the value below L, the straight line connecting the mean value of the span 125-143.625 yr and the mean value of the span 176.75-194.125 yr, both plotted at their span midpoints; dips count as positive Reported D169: 1.07 yr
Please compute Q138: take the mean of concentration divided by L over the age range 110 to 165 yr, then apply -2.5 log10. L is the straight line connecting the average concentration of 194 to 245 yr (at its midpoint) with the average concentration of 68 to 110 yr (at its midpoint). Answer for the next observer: -0.17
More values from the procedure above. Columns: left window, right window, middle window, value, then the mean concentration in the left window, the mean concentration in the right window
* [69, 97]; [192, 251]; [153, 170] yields -0.10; 243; 311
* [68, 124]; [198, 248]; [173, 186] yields -0.11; 261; 310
